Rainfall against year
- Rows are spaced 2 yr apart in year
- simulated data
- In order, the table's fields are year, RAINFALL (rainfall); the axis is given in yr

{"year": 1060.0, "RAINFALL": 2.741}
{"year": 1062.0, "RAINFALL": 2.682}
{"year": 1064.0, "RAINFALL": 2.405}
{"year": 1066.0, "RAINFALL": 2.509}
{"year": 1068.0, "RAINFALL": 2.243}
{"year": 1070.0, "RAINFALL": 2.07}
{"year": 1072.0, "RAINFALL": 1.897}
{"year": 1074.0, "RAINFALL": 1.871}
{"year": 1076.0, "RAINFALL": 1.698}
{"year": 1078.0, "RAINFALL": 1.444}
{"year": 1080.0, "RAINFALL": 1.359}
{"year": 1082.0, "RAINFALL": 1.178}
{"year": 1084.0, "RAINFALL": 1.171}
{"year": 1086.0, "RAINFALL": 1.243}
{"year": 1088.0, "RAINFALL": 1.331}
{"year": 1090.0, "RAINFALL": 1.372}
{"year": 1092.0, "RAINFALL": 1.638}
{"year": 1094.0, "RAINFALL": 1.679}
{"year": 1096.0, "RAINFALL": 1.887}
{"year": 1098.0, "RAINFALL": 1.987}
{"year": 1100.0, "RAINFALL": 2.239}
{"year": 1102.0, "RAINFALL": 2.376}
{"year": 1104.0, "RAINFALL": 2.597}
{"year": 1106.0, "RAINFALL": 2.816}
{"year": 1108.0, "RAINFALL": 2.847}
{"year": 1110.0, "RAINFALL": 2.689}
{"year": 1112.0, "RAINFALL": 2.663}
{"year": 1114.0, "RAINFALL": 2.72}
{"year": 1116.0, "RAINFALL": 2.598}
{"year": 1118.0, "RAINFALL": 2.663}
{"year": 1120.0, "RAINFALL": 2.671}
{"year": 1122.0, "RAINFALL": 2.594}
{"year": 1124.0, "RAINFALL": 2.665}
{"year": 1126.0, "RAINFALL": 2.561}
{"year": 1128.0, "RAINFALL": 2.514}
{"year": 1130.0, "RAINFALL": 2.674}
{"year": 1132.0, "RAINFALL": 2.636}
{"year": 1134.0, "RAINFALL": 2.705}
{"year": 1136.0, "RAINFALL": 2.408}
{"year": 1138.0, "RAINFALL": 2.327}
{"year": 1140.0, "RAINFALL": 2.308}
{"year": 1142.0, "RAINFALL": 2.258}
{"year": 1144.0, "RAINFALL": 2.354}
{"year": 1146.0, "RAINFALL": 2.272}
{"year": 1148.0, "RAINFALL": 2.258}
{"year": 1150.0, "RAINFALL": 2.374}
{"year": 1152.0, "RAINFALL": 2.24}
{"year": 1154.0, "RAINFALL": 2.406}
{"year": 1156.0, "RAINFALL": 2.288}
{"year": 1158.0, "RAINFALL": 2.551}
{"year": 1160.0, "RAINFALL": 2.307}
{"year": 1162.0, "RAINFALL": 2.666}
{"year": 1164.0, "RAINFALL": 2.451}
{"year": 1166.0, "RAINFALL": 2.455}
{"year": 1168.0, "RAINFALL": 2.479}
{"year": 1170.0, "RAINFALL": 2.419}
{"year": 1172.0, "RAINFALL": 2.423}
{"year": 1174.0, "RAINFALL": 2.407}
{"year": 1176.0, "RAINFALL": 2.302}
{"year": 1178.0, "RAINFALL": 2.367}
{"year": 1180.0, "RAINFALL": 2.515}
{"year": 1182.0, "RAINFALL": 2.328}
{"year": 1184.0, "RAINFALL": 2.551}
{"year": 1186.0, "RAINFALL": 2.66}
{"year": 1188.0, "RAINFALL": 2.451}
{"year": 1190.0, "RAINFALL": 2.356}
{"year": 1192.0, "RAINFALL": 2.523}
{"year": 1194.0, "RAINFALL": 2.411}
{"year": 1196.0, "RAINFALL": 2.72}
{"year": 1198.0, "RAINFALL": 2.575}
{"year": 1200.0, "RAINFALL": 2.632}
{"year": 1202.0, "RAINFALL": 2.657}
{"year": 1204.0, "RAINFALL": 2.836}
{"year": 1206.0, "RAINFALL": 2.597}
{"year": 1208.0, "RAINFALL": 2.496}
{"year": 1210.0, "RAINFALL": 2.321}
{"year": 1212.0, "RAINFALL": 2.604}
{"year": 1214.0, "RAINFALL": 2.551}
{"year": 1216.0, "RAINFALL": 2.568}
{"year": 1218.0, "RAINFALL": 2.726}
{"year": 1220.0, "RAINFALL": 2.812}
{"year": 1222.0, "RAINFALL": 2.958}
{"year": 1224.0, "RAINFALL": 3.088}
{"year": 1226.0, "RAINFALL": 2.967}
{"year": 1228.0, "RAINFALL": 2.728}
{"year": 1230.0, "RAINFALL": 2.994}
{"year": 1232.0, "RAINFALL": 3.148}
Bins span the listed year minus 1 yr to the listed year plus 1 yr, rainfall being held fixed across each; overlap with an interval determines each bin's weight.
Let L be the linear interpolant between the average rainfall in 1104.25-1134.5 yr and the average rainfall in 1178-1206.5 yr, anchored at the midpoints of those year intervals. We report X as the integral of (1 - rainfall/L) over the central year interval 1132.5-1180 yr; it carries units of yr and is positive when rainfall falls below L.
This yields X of 3.82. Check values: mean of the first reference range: 2.67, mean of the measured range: 2.4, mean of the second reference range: 2.55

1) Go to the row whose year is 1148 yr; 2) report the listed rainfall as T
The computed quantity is 2.258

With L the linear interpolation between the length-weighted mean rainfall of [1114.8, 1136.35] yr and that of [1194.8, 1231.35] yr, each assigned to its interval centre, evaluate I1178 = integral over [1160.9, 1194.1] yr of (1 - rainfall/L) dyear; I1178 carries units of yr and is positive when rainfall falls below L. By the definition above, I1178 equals 2.7 yr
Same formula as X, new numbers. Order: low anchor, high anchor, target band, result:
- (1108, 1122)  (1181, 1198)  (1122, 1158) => 2.5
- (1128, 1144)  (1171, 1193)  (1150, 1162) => 0.4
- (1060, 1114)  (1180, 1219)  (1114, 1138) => -4.3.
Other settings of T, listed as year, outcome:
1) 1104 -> 2.597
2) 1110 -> 2.689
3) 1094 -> 1.679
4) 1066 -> 2.509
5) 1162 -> 2.666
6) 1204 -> 2.836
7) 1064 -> 2.405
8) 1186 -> 2.66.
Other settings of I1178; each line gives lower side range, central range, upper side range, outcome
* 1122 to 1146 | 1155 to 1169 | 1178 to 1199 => 0.2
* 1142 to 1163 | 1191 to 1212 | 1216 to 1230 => 1.0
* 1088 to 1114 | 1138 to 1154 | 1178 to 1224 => 0.5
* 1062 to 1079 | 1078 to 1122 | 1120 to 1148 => 3.8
